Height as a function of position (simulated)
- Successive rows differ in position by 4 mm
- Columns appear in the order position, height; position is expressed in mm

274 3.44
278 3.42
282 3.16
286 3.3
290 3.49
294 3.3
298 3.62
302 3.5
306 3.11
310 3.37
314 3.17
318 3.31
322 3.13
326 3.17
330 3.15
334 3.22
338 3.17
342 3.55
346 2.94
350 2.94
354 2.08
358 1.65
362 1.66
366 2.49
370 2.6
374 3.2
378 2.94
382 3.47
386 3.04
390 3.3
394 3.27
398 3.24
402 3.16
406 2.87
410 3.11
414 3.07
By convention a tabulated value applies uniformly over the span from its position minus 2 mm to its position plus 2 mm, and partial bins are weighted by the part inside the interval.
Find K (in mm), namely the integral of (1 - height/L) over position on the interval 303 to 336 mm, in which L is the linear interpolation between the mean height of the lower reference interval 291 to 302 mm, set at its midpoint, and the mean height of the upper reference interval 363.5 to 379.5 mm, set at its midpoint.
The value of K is 0.4 mm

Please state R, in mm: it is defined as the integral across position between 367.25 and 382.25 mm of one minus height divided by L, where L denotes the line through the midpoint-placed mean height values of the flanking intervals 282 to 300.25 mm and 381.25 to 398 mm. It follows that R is 1.4 mm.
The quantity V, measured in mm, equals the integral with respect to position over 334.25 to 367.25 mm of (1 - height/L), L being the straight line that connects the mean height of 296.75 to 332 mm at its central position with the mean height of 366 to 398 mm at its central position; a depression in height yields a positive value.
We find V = 6.04 mm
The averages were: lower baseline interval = 3.27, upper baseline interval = 3.09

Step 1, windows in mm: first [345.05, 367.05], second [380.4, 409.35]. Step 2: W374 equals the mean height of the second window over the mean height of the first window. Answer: 1.4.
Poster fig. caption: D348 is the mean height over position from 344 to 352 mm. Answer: 2.94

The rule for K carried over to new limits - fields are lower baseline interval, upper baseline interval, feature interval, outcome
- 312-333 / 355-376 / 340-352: -1.9 mm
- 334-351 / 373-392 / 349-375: 7.0 mm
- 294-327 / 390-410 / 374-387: 0.1 mm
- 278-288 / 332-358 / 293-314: -1.5 mm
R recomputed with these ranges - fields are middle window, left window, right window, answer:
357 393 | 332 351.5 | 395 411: 4.4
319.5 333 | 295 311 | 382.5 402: 0.8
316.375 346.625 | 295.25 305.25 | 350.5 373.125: -4.2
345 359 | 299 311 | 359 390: 2.6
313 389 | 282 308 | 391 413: 8.4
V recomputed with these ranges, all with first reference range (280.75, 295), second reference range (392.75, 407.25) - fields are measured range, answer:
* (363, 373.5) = 2.10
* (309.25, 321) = 0.06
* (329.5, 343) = -0.09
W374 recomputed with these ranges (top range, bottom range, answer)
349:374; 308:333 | 0.71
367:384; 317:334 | 0.95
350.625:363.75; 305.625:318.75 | 0.59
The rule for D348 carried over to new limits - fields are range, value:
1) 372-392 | 3.19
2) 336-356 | 2.94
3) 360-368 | 2.08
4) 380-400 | 3.26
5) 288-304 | 3.48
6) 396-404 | 3.2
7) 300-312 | 3.33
